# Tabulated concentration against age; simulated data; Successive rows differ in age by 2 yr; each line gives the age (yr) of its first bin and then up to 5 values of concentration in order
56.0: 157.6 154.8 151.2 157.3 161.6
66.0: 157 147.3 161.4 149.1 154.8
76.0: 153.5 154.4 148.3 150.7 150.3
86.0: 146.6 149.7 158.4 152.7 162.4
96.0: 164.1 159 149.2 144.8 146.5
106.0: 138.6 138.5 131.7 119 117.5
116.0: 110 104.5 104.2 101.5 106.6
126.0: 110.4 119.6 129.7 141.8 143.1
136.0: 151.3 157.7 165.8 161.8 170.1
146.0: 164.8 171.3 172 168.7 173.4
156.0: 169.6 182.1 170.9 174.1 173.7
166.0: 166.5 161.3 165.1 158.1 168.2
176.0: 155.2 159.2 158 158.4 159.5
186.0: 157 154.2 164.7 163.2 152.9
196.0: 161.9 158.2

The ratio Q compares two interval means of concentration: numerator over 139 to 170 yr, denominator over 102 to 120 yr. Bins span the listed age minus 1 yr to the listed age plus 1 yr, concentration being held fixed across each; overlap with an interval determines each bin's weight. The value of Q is 1.35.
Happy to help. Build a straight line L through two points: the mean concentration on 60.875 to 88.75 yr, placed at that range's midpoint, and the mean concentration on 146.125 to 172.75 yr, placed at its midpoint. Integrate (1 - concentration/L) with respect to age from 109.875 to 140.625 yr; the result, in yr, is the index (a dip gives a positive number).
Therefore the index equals 7.1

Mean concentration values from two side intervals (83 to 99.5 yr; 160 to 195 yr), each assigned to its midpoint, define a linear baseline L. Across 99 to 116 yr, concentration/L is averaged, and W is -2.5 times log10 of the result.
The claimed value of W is 0.17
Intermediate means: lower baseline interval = 155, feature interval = 134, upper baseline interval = 162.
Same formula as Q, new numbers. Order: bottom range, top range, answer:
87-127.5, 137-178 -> 1.26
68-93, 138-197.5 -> 1.08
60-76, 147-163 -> 1.11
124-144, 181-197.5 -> 1.12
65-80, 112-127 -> 0.71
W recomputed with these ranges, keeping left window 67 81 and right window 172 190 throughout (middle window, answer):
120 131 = 0.35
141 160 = -0.09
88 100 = -0.03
